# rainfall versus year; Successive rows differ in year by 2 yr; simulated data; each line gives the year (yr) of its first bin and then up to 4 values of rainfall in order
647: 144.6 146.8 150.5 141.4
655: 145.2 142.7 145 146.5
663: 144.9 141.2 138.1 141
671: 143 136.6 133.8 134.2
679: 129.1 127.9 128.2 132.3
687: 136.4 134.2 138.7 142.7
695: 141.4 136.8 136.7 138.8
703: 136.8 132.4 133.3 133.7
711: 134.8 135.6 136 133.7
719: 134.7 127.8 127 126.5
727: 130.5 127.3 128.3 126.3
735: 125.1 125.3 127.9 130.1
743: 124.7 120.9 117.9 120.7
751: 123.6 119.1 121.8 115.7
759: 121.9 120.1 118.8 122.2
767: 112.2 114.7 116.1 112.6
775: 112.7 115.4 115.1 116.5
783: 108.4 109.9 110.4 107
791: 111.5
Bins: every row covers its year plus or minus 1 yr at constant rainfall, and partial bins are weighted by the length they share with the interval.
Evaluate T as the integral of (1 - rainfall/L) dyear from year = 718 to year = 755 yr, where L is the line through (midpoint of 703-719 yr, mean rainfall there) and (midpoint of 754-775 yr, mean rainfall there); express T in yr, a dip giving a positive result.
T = 0.18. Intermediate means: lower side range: 134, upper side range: 117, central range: 126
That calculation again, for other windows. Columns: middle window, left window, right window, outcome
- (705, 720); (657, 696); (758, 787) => -0.59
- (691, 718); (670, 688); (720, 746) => -1.27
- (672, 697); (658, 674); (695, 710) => 0.75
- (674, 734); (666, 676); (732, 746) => -0.42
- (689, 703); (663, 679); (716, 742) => -0.49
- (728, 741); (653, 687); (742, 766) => -0.24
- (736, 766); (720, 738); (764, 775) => -0.34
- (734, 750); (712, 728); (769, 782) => 0.10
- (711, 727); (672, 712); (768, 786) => -0.45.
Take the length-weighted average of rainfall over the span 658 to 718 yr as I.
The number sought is 137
